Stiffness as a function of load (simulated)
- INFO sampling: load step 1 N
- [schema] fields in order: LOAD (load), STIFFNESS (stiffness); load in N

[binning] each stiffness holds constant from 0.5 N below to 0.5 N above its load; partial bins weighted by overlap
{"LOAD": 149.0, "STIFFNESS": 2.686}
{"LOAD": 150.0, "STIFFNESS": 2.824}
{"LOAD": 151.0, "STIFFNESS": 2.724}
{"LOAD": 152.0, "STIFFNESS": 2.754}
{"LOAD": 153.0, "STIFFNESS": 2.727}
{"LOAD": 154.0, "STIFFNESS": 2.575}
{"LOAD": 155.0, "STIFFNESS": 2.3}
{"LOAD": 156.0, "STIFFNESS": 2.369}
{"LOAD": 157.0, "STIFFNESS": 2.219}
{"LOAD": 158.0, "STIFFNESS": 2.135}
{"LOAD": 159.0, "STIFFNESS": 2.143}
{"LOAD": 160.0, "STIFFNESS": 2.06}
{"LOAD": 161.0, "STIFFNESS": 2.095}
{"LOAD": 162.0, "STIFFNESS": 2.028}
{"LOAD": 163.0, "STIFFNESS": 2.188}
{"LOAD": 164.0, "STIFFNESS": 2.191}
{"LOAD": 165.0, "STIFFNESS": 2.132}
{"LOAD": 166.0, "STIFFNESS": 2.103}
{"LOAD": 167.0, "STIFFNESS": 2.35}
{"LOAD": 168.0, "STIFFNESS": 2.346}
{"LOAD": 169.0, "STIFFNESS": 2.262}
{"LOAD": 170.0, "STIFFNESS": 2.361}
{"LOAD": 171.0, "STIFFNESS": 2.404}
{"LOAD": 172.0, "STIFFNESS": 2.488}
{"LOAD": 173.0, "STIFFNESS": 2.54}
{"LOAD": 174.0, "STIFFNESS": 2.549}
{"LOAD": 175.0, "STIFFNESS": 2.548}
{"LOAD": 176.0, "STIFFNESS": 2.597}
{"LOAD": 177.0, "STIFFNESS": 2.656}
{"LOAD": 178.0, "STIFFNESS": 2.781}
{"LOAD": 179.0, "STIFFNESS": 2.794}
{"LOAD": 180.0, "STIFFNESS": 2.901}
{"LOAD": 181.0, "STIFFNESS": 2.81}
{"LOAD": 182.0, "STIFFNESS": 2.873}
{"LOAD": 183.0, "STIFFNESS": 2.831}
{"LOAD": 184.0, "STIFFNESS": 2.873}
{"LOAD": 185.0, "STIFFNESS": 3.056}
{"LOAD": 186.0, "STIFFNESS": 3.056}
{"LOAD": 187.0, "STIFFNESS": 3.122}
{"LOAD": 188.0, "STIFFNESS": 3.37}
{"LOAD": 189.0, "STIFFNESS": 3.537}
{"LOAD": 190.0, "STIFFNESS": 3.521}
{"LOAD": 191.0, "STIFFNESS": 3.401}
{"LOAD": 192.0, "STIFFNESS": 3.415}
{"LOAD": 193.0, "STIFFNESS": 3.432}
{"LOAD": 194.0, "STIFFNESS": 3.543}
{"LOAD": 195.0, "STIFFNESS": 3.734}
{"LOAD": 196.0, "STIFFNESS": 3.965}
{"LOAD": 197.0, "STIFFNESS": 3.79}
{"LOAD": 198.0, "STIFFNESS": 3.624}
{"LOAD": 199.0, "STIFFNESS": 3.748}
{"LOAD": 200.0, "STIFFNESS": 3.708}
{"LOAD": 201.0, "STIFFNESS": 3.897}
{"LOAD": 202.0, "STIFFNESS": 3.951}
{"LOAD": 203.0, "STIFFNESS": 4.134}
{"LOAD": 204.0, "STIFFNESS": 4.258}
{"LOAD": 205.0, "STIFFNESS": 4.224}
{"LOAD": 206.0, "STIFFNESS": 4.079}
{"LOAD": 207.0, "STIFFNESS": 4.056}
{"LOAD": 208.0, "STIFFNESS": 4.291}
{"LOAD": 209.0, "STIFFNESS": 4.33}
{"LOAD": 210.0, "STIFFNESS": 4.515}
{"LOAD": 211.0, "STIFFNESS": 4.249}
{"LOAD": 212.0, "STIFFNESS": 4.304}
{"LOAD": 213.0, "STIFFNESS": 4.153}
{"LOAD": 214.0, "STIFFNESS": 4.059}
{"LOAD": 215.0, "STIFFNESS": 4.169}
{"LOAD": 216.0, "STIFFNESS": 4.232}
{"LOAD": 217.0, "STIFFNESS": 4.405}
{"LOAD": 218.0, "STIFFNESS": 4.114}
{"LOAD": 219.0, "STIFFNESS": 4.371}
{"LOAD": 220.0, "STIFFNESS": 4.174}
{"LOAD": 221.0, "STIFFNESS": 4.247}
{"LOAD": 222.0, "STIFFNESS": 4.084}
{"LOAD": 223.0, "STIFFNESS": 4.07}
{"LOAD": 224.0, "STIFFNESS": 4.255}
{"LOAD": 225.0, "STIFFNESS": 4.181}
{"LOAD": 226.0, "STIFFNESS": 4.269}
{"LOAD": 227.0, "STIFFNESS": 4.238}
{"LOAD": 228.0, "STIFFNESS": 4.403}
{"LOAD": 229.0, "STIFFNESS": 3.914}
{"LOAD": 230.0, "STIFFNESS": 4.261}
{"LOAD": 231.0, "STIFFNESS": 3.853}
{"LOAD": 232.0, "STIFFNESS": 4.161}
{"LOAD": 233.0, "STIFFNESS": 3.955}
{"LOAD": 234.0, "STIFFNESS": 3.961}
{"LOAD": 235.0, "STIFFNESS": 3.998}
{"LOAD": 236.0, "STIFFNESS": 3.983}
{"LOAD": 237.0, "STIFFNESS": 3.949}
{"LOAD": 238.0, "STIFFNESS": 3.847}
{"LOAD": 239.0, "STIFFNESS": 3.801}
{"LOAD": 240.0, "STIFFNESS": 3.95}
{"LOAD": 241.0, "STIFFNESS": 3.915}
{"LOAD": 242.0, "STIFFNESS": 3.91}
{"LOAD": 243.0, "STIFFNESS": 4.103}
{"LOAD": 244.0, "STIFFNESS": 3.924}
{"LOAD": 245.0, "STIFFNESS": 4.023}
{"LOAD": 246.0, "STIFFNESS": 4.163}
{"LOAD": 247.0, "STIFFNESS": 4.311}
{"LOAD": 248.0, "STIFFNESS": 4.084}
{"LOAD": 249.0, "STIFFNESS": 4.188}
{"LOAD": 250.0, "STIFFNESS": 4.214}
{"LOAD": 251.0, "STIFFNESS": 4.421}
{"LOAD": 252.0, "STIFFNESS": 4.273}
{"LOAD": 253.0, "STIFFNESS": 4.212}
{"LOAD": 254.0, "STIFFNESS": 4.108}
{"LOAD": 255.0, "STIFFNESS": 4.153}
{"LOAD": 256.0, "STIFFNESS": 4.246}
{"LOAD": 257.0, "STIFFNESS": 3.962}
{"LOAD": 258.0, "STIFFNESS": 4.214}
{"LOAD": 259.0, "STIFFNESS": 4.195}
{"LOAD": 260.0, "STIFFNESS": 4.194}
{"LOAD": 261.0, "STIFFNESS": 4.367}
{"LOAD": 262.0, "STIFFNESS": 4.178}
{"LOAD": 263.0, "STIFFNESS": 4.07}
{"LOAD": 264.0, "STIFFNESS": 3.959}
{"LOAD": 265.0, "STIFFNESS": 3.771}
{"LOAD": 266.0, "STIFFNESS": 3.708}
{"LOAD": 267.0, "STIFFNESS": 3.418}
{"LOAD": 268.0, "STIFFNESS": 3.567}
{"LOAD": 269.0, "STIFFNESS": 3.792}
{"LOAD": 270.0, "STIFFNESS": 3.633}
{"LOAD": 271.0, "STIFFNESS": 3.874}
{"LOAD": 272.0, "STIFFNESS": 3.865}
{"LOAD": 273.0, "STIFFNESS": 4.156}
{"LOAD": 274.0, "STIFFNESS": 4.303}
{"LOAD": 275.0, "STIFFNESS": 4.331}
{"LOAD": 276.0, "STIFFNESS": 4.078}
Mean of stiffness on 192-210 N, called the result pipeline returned 3.93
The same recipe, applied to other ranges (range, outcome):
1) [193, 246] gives 4.06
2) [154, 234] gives 3.38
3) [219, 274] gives 4.06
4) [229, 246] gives 3.98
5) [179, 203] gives 3.4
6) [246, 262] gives 4.21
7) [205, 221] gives 4.23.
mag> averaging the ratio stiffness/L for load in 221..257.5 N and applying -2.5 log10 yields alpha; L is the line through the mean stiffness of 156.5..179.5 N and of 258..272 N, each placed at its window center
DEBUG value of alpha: -0.17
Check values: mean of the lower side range 2.35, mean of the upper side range 3.91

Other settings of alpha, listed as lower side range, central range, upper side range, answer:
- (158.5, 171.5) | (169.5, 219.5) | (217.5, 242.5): -0.15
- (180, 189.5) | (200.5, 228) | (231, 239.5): -0.18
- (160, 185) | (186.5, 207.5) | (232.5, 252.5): -0.22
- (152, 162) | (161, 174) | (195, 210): 0.18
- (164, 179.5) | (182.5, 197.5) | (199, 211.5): 0.00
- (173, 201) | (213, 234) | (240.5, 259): -0.12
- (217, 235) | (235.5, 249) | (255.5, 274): 0.02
